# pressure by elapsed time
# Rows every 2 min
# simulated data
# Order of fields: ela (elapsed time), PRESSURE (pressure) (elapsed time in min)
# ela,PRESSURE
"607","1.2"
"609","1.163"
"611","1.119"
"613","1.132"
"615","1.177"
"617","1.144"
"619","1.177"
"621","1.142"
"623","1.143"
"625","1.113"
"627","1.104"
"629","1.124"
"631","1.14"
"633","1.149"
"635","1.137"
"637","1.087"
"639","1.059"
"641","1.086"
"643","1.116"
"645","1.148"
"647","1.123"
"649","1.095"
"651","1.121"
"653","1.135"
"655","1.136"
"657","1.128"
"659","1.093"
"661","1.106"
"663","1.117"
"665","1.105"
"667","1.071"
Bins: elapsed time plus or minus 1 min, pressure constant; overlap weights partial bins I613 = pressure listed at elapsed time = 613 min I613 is 1.132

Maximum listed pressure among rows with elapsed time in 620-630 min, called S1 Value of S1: 1.143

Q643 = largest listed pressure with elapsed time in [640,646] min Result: 1.148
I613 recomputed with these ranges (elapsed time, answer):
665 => 1.105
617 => 1.144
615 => 1.177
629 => 1.124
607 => 1.2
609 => 1.163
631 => 1.14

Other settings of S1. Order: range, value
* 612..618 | 1.177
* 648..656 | 1.136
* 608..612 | 1.163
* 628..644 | 1.149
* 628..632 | 1.14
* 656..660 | 1.128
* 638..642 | 1.086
